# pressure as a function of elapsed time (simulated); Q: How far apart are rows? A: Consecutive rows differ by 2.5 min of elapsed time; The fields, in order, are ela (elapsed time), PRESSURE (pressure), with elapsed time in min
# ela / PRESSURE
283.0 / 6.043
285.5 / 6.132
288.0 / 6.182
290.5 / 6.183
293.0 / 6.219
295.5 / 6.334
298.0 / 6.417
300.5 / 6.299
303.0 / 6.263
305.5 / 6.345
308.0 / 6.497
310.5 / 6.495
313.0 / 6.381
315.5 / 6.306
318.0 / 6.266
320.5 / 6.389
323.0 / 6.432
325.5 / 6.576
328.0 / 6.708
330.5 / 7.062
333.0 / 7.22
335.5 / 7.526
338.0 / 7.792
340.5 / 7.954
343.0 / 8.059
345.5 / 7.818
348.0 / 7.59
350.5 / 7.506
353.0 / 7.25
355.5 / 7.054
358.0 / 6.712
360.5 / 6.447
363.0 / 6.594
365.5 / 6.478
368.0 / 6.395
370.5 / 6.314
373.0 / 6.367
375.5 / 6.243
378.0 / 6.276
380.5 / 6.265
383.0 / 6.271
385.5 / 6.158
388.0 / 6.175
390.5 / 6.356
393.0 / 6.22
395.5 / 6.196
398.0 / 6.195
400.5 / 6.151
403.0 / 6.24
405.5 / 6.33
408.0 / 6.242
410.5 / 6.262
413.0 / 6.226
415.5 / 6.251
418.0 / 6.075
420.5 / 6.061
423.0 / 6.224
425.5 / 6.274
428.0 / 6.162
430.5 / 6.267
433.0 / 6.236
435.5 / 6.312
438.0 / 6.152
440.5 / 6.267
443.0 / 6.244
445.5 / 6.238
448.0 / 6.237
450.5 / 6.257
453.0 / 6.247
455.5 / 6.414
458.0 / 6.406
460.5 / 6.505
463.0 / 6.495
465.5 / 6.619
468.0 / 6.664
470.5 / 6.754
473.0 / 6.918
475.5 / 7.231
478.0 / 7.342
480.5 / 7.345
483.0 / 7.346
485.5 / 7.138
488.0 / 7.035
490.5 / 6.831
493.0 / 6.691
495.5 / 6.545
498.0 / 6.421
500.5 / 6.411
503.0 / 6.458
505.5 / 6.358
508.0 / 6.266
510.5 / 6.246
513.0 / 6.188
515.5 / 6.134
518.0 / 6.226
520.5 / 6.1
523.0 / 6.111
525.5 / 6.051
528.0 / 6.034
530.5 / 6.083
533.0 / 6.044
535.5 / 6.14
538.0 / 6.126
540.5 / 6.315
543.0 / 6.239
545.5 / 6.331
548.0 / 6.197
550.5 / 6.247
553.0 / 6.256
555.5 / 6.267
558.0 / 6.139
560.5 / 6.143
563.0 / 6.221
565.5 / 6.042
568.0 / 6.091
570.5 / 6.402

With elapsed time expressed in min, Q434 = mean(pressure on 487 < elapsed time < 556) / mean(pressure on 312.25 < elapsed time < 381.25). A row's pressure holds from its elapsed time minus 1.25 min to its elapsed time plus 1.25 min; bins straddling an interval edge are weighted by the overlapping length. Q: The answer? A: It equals 0.92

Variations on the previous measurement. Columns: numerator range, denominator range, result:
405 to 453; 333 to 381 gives 0.89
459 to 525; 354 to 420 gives 1.05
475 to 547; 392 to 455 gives 1.04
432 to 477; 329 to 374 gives 0.91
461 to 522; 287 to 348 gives 0.98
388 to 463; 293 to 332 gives 0.97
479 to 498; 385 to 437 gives 1.12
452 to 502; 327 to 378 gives 0.96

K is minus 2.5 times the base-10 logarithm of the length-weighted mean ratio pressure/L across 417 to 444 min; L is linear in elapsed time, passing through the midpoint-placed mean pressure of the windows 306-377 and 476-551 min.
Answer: 0.074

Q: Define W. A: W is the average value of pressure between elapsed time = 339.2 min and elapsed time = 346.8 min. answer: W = 7.94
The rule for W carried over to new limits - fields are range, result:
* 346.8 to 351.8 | 7.54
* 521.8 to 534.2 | 6.06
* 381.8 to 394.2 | 6.24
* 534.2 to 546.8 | 6.23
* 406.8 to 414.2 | 6.24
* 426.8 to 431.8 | 6.22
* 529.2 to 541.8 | 6.14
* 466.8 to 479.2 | 6.98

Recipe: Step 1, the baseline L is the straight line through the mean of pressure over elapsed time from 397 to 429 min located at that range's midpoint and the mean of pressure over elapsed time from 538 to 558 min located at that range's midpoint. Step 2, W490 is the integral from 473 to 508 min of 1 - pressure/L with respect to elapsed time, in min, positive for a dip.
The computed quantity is -3.42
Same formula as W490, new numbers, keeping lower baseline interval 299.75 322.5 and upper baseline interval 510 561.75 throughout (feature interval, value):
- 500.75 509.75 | -0.2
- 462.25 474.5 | -0.9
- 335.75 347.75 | -2.9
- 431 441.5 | 0.0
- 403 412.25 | 0.0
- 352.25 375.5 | -1.0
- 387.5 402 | 0.2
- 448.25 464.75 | -0.4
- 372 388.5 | 0.1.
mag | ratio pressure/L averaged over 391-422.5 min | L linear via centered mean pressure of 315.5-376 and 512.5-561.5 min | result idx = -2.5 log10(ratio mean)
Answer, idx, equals 0.082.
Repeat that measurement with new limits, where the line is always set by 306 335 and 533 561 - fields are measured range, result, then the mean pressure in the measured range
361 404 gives 0.034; 6.29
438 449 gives 0.026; 6.24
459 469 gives -0.036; 6.56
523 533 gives 0.032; 6.06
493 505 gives -0.031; 6.48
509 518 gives 0.013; 6.2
